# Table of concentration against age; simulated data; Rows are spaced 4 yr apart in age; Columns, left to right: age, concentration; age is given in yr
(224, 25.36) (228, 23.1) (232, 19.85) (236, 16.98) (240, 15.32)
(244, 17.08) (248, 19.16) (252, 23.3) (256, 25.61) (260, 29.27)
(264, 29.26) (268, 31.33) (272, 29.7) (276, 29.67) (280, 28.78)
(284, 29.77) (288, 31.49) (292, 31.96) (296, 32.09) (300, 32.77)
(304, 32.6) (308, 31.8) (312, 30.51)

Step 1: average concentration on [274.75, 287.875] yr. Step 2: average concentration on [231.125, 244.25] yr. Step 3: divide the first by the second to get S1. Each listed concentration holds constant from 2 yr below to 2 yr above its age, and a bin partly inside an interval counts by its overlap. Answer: 1.73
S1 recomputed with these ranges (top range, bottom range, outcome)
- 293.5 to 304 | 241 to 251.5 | 1.74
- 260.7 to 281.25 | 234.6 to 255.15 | 1.58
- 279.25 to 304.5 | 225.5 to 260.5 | 1.51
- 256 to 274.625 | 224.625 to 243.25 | 1.53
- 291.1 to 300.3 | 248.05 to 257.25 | 1.39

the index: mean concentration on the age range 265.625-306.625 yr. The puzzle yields 31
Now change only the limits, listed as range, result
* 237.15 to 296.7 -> 26.7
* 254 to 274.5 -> 29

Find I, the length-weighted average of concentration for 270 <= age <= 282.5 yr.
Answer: 29.4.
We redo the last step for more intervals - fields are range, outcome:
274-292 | 30.2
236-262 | 21.3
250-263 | 26.3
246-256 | 22.1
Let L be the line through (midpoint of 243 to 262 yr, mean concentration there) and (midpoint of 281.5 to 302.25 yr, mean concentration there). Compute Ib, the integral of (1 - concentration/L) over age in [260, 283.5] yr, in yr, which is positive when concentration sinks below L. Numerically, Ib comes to -2.18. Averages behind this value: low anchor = 23.2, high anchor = 31.6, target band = 29.7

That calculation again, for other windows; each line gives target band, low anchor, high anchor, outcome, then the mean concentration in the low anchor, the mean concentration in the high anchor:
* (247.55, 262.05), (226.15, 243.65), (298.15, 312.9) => -1.59 yr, 18.6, 32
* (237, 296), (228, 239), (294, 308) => -1.90 yr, 19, 32.4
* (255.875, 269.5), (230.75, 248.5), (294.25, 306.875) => -3.59 yr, 17.5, 32.4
